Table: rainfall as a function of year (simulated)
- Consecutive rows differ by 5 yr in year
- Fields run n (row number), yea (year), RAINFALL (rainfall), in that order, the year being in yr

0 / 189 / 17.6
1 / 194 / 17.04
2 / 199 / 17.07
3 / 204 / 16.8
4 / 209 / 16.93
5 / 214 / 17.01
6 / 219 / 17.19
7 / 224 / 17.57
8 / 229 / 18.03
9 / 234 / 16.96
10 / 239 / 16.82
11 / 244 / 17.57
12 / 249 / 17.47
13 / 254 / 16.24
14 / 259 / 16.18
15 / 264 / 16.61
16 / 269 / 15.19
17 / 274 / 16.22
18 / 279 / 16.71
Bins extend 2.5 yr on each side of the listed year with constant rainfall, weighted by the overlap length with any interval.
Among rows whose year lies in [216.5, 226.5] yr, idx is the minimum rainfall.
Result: 17.19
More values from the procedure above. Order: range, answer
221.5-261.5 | 16.18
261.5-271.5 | 15.19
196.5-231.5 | 16.8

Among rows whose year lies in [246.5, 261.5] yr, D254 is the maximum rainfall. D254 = 17.47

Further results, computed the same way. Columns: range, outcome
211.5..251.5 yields 18.03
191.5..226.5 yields 17.57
